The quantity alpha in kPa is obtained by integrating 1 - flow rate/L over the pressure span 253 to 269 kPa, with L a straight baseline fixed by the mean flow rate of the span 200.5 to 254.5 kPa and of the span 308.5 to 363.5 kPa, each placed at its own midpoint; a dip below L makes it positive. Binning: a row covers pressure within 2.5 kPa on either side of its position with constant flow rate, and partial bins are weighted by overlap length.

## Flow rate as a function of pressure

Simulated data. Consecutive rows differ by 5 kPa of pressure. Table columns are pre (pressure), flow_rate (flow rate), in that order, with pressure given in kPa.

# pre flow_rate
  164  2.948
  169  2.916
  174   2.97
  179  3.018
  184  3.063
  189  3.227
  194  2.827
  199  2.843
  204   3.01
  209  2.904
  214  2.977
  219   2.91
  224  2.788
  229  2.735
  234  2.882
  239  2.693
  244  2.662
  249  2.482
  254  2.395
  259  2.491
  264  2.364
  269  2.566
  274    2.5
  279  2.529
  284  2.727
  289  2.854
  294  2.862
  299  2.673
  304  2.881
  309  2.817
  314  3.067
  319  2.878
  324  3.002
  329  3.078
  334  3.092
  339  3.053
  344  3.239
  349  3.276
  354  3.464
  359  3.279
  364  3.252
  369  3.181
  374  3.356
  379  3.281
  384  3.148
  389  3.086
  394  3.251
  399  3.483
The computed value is 2.5 kPa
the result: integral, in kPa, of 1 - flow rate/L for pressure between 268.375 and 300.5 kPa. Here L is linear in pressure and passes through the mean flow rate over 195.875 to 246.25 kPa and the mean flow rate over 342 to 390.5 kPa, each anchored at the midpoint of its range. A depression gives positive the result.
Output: 3.7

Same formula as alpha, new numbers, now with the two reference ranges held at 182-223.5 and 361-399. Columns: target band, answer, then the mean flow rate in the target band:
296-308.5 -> 1.3 kPa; 2.79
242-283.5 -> 7.4 kPa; 2.51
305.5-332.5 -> 1.5 kPa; 2.97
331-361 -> -0.4 kPa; 3.23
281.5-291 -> 0.9 kPa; 2.79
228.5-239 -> 0.7 kPa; 2.79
